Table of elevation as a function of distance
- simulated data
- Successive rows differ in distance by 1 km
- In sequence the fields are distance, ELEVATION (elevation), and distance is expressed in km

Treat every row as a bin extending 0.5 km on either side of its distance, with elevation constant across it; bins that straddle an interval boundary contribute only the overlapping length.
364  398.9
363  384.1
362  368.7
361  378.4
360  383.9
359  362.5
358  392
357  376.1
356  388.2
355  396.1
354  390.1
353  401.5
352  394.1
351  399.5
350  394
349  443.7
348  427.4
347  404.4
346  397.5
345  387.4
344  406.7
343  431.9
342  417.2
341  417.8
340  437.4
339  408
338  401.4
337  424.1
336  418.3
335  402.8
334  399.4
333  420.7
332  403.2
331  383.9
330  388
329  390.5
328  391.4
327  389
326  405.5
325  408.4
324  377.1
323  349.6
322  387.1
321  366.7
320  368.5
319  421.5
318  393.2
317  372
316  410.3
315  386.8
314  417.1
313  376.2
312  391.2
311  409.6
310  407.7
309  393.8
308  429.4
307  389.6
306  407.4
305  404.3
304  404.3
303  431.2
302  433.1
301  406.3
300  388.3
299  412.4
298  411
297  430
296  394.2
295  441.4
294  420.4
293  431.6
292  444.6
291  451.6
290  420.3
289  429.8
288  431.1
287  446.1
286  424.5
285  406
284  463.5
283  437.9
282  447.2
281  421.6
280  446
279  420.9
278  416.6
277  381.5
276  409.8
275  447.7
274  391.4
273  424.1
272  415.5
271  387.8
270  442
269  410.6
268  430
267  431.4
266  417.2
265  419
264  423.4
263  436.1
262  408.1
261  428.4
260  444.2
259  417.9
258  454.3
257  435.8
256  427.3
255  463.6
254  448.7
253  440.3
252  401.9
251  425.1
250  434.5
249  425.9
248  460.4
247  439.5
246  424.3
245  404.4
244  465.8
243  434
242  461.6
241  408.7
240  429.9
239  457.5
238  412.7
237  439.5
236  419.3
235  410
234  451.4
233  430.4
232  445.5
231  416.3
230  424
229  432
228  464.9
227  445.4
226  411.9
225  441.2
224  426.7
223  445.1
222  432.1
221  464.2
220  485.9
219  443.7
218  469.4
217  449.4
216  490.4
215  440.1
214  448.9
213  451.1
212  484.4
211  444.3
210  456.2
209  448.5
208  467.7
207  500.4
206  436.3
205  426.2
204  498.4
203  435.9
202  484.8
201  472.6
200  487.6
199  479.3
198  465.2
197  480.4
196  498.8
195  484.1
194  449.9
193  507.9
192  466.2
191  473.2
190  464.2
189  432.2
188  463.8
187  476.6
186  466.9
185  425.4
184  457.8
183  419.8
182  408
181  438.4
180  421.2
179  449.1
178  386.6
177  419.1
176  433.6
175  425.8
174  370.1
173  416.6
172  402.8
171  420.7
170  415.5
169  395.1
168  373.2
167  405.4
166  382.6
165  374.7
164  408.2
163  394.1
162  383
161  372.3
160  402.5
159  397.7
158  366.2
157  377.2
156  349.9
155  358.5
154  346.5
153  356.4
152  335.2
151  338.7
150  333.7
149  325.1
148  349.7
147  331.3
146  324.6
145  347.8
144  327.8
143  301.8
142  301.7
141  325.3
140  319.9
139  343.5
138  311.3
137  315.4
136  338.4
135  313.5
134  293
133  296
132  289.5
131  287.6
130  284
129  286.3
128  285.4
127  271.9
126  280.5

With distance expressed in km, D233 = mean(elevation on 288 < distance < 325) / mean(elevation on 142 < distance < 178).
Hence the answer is 1.09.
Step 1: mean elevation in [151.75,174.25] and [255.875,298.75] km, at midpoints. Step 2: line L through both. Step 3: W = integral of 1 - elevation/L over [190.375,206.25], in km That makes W -3.0 km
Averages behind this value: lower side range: 383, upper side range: 426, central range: 472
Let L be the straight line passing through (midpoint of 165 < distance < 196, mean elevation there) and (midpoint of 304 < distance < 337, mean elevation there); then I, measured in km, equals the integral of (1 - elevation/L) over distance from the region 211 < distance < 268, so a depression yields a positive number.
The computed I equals -2.9 km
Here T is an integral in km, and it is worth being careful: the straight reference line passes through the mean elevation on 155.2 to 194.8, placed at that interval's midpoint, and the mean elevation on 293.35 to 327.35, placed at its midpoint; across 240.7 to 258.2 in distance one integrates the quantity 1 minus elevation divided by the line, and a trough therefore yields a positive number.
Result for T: -1.2 km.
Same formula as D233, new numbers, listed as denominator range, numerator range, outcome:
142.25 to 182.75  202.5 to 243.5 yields 1.18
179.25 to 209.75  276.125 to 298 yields 0.93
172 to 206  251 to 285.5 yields 0.95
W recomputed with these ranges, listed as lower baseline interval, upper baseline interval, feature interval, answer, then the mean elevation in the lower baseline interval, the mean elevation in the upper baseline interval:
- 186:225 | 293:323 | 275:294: -0.6 km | 464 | 403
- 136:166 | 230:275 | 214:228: -1.6 km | 349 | 430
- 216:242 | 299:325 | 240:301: -1.3 km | 440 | 397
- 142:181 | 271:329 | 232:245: -1.3 km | 377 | 411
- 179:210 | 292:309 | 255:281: 0.3 km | 461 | 415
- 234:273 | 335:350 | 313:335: 1.4 km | 430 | 415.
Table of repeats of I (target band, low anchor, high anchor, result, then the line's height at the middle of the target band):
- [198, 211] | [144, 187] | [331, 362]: -2.4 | 392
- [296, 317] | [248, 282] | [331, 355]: 0.6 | 417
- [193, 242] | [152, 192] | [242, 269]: -3.6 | 421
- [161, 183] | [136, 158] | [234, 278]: -3.0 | 356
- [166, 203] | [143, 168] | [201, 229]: -3.1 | 407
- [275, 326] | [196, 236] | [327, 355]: 1.2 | 422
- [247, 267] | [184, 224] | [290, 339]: 0.1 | 435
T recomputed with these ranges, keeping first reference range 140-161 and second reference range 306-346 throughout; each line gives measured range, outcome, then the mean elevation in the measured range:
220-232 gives -2.30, 439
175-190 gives -3.44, 436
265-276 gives -1.06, 419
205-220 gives -3.91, 459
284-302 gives -1.62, 424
